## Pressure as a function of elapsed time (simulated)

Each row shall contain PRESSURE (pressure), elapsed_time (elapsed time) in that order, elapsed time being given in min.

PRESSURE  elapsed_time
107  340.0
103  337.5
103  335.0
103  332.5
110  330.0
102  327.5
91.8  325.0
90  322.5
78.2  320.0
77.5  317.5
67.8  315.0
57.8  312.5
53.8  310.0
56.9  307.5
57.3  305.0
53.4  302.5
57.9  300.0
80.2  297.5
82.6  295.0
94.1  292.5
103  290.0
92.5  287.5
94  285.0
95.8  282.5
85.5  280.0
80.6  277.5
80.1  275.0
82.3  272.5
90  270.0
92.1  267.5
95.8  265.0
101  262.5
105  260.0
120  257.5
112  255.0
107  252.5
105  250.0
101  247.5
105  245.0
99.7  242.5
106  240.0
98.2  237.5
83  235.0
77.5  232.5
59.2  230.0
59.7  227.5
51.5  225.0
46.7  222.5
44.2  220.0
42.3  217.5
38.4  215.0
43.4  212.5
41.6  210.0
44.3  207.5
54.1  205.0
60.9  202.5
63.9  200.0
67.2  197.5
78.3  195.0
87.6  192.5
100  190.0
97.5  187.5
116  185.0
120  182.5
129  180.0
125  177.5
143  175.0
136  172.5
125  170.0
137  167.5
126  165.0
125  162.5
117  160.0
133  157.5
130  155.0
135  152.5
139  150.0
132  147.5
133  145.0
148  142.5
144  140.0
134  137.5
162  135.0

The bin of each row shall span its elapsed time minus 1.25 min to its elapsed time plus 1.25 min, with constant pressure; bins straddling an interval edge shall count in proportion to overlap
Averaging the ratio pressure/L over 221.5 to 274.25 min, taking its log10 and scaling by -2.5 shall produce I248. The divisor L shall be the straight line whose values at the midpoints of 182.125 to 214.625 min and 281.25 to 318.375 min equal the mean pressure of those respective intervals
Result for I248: -0.220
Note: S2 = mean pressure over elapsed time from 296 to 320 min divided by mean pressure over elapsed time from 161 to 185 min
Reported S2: 0.49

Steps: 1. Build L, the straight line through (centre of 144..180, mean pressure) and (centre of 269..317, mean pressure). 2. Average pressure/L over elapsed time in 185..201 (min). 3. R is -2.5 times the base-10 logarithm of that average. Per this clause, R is 0.36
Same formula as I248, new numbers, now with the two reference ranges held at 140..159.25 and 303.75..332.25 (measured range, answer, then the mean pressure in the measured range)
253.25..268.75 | -0.08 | 104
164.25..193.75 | 0.05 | 120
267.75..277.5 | 0.11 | 84.5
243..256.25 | -0.05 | 106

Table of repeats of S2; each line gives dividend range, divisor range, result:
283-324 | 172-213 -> 0.85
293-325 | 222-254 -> 0.81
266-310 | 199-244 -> 1.29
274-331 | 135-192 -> 0.62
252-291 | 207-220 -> 2.28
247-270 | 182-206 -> 1.24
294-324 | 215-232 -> 1.33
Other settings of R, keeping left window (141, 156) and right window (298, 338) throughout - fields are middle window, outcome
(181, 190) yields 0.13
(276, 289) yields 0.01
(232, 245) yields 0.11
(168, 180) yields -0.04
